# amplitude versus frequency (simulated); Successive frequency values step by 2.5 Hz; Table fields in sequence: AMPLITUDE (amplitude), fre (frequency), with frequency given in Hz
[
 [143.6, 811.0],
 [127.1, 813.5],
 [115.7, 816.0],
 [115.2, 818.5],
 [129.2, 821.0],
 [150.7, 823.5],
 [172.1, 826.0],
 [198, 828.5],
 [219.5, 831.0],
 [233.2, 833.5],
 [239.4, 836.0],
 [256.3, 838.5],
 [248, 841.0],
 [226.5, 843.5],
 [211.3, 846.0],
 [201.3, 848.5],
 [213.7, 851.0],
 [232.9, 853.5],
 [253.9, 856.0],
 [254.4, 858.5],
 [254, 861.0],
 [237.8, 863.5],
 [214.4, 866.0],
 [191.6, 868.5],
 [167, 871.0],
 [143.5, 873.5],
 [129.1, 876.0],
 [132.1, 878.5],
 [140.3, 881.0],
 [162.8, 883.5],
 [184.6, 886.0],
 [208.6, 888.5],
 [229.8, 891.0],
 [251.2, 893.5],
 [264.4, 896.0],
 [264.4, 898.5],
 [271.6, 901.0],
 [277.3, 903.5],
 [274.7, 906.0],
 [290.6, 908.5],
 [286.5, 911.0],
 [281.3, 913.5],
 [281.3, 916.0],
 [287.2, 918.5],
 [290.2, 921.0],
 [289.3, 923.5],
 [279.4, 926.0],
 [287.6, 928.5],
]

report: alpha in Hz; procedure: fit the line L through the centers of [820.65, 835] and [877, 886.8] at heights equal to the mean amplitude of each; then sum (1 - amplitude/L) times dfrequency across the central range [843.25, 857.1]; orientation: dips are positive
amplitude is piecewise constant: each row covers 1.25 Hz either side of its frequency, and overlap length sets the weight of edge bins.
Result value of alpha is -3.9 Hz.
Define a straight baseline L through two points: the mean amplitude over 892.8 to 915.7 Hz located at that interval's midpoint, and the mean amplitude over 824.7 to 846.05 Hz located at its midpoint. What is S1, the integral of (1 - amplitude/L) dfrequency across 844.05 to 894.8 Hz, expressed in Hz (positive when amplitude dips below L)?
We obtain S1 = 9.5 Hz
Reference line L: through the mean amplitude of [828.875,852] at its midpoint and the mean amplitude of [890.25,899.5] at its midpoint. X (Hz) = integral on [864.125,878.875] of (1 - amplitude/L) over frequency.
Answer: 4.5 Hz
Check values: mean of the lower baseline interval 227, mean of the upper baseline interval 253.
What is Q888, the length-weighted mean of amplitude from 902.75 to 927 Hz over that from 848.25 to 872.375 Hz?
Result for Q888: 1.28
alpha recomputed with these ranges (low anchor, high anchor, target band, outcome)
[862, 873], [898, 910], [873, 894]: 5.47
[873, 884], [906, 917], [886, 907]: -3.17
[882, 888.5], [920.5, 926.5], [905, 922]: -1.76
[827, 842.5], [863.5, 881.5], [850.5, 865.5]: -3.97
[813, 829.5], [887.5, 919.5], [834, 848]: -4.96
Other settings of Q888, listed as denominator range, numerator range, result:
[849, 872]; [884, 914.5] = 1.14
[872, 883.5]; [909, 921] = 2.04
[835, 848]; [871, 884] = 0.61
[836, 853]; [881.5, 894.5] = 0.89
